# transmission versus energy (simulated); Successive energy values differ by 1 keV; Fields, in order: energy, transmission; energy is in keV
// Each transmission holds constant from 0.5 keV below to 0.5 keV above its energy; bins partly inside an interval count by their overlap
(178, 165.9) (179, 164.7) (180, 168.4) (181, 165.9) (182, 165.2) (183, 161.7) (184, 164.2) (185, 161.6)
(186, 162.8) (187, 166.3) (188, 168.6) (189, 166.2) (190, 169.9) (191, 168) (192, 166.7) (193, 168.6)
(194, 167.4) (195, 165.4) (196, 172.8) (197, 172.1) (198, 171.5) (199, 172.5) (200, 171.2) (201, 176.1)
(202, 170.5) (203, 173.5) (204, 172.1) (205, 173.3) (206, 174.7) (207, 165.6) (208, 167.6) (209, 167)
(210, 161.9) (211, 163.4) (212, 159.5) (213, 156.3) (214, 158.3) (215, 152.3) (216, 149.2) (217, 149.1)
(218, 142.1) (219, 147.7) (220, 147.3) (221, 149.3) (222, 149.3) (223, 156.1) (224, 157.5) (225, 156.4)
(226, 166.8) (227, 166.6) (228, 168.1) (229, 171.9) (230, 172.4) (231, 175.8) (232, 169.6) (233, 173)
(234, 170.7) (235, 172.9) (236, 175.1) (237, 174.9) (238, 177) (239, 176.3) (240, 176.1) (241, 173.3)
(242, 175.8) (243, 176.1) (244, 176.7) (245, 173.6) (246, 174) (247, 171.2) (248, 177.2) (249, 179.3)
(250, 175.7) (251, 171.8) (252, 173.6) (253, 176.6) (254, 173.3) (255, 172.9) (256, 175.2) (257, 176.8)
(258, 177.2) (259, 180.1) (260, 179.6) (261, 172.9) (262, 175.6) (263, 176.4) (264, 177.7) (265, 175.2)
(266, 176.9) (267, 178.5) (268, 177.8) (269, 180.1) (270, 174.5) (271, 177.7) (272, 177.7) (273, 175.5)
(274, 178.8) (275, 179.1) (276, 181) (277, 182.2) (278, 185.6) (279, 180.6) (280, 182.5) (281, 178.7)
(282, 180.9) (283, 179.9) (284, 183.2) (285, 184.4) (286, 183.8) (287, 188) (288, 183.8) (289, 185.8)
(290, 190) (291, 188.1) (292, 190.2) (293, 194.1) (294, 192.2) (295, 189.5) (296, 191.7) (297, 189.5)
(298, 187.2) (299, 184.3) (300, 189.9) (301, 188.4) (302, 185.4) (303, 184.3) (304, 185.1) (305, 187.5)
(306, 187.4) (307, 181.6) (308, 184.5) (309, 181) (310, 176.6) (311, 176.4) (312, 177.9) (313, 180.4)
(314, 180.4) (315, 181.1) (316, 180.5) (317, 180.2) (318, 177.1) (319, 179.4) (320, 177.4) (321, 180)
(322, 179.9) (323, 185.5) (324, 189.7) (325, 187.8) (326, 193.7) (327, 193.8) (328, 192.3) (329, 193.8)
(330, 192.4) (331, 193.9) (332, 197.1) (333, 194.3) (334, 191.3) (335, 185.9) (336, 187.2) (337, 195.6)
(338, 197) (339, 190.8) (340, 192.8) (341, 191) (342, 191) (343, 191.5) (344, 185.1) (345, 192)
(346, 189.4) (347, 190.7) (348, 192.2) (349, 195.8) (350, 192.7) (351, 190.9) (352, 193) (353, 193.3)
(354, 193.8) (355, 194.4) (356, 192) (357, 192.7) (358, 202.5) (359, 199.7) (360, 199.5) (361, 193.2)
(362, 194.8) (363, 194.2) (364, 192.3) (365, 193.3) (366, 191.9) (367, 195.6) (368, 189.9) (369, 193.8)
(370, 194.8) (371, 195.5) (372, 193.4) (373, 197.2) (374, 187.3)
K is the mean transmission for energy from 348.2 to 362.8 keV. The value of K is 195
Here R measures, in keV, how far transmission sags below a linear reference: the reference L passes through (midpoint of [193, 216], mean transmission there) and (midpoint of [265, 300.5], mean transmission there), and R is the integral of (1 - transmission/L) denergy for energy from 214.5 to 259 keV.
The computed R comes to 1.5 keV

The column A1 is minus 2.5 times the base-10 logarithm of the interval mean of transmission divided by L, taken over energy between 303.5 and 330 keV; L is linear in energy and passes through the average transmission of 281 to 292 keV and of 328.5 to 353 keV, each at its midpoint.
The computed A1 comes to 0.030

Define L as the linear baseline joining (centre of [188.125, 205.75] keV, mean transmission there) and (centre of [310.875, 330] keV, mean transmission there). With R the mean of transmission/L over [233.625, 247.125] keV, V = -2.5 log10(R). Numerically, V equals 0.00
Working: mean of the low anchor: 170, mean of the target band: 175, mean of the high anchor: 184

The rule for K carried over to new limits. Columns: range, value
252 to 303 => 182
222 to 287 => 175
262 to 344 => 185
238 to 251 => 175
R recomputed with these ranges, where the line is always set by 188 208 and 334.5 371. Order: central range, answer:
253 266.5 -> 0.2 keV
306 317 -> 0.4 keV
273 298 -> -0.3 keV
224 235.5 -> 0.4 keV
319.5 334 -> 0.0 keV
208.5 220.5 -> 1.3 keV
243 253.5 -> 0.2 keV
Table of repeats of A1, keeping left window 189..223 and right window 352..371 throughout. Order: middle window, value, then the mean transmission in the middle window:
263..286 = -0.015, 180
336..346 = -0.006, 192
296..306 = -0.028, 187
